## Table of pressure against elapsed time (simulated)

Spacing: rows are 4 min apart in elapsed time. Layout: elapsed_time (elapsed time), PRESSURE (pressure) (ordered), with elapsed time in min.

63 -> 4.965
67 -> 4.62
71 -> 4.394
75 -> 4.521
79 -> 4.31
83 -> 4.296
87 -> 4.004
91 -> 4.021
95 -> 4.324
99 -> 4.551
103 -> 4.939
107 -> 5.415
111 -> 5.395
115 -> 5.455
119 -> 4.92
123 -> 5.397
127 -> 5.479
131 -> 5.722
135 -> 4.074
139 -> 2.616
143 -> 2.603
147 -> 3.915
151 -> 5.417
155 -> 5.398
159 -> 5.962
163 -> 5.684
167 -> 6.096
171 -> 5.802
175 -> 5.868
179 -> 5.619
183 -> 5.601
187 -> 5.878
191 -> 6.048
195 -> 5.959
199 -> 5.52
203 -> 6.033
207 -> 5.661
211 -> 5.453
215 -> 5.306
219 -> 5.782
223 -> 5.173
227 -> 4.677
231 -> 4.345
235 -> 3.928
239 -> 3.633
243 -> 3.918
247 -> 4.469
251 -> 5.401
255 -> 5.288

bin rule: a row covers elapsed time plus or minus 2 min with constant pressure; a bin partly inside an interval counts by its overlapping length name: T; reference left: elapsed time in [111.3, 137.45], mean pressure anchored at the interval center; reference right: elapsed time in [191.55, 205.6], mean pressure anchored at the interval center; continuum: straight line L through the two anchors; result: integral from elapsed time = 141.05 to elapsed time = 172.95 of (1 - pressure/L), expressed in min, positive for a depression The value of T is 2.1 min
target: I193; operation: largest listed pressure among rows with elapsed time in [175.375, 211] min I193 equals 6.048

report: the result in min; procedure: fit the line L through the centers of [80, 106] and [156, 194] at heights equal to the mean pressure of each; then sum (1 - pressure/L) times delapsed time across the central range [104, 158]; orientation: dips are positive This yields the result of 2.6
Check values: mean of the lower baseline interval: 4.39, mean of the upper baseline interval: 5.83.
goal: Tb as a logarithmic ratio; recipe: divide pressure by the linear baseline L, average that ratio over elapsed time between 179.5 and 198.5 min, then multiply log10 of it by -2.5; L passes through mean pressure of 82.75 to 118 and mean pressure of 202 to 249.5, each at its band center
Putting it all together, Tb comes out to -0.21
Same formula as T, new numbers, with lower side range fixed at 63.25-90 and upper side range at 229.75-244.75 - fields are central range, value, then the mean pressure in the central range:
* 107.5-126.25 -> -4.57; 5.31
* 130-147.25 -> 2.27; 3.66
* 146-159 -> -3.04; 5.15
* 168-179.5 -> -4.74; 5.81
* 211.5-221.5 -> -3.80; 5.51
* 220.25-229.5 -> -2.31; 4.96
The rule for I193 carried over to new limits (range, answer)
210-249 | 5.782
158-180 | 6.096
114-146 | 5.722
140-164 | 5.962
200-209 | 6.033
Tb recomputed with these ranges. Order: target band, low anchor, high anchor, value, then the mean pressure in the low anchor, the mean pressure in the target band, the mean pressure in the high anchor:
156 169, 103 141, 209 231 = -0.165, 4.94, 5.87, 5.19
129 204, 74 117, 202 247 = -0.102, 4.66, 5.24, 4.86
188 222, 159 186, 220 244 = -0.143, 5.8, 5.71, 4.36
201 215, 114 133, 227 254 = -0.216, 5.39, 5.66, 4.35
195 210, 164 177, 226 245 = -0.152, 5.9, 5.75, 4.07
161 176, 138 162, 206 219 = -0.226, 4.45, 5.86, 5.51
